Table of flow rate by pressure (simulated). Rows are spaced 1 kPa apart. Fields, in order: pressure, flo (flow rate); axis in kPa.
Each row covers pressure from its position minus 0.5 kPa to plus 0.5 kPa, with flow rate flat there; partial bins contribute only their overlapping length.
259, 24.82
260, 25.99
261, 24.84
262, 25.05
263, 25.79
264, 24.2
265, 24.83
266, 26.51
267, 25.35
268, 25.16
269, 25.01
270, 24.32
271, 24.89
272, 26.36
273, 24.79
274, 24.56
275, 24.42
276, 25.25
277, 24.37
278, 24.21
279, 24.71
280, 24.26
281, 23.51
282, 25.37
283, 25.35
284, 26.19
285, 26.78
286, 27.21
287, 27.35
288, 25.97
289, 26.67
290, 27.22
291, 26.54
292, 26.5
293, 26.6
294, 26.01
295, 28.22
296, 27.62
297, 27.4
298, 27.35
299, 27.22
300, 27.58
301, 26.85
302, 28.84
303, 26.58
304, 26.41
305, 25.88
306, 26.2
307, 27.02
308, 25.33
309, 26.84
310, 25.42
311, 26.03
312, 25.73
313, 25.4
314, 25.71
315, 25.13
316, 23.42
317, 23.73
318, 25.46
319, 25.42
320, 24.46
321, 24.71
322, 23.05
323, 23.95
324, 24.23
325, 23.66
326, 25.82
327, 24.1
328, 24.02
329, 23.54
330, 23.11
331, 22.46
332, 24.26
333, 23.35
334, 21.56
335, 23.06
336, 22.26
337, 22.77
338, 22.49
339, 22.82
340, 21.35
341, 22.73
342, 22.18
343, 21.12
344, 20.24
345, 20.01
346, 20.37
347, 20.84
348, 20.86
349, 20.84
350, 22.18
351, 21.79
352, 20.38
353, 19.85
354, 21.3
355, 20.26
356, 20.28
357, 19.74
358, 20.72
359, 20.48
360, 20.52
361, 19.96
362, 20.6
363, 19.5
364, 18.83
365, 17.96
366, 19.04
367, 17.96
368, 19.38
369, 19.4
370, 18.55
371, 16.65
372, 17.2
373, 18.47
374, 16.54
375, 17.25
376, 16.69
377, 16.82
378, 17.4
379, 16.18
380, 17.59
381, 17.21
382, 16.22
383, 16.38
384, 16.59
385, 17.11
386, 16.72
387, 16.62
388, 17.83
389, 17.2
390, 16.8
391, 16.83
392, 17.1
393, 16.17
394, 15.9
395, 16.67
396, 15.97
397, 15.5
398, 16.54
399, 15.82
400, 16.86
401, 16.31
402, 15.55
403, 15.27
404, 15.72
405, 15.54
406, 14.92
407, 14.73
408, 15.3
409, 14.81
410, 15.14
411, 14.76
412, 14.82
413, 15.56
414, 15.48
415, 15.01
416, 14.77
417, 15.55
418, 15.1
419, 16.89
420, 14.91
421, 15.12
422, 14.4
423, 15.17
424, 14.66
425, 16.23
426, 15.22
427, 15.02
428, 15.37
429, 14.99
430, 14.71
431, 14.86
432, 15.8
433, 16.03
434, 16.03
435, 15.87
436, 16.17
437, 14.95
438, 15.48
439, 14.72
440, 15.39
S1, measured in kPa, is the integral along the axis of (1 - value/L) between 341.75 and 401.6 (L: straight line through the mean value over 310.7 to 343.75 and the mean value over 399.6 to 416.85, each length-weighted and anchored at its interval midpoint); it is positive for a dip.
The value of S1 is 2.24 kPa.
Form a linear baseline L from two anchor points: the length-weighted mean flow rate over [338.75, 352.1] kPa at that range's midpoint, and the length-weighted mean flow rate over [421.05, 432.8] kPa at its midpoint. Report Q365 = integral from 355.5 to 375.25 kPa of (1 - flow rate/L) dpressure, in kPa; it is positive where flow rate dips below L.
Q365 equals 0.8 kPa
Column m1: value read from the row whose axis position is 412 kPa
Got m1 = 14.82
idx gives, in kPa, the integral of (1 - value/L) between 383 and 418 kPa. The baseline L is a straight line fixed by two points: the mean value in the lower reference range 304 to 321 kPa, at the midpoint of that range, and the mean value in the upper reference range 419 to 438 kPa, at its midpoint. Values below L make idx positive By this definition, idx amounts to 3.7 kPa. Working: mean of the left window 25.5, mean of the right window 15.4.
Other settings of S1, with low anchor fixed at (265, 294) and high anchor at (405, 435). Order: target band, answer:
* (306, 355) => -3.2 kPa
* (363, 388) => 1.4 kPa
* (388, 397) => 0.3 kPa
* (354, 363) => -0.3 kPa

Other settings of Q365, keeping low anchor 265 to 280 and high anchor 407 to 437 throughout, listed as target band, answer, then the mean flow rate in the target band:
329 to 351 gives -1.5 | 22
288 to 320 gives -4.7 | 26.3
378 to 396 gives 0.8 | 16.8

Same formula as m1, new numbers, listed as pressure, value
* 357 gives 19.74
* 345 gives 20.01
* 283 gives 25.35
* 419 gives 16.89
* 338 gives 22.49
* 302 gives 28.84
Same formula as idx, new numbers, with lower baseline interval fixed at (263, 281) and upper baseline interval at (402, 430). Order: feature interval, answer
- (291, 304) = -2.25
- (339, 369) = -1.61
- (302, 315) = -2.14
